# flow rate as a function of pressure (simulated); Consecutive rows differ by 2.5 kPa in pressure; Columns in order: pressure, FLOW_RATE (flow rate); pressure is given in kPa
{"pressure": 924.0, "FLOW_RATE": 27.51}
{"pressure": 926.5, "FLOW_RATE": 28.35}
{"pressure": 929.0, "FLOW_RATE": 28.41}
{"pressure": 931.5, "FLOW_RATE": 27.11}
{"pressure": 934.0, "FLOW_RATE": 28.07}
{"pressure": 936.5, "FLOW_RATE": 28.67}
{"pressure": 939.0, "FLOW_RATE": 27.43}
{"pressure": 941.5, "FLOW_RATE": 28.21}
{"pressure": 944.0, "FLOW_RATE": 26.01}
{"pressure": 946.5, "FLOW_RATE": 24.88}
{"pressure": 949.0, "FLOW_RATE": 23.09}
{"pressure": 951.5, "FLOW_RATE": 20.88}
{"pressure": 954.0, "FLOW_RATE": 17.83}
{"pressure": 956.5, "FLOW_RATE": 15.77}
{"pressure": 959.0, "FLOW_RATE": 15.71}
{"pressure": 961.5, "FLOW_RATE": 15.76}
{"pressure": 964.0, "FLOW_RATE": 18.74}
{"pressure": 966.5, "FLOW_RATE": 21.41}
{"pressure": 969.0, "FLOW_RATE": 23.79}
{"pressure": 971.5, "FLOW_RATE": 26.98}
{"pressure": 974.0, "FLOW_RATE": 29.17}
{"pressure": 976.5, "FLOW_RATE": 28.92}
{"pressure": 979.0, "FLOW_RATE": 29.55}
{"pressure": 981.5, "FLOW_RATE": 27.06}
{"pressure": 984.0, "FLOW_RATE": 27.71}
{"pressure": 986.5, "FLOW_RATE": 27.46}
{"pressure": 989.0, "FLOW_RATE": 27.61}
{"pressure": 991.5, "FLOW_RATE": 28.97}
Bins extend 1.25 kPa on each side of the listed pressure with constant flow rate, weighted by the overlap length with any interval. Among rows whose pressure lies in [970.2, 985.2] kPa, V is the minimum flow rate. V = 26.98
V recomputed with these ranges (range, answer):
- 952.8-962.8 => 15.71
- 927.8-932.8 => 27.11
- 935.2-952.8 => 20.88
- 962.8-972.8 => 18.74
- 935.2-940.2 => 27.43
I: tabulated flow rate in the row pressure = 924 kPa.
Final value 27.51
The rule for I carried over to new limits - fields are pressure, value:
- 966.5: 21.41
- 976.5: 28.92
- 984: 27.71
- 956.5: 15.77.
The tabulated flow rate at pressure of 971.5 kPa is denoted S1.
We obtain 26.98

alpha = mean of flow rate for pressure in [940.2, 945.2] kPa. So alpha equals 27.1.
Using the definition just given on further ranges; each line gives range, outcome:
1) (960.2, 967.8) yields 18.7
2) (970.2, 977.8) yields 28.3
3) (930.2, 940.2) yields 27.8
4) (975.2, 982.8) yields 28.5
